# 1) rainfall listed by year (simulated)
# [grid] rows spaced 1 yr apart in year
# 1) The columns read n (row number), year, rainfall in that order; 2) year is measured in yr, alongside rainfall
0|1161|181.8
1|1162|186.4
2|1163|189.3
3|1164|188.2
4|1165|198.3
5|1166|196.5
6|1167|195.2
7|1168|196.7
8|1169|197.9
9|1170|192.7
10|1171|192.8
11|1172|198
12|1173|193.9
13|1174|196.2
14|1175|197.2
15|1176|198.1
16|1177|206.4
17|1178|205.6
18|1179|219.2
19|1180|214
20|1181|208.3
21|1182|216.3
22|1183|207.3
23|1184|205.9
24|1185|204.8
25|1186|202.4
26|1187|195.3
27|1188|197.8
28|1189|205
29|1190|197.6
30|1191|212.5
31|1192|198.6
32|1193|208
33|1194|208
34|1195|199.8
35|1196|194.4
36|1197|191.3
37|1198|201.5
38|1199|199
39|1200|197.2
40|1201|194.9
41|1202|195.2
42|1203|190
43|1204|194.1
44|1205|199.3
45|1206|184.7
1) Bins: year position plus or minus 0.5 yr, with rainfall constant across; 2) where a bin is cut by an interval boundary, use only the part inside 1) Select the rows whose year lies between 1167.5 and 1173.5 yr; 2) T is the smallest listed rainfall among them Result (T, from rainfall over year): 192.7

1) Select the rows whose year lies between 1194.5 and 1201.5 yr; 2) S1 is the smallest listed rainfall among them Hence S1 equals 191.3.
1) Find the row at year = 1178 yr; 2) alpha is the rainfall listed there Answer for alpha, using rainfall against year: 205.6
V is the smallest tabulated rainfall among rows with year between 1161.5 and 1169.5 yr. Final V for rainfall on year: 186.4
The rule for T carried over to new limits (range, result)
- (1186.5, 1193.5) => 195.3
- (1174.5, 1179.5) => 197.2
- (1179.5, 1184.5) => 205.9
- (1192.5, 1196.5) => 194.4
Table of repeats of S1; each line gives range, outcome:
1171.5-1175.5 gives 193.9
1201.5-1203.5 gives 190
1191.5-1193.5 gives 198.6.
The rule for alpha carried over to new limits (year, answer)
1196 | 194.4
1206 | 184.7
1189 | 205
